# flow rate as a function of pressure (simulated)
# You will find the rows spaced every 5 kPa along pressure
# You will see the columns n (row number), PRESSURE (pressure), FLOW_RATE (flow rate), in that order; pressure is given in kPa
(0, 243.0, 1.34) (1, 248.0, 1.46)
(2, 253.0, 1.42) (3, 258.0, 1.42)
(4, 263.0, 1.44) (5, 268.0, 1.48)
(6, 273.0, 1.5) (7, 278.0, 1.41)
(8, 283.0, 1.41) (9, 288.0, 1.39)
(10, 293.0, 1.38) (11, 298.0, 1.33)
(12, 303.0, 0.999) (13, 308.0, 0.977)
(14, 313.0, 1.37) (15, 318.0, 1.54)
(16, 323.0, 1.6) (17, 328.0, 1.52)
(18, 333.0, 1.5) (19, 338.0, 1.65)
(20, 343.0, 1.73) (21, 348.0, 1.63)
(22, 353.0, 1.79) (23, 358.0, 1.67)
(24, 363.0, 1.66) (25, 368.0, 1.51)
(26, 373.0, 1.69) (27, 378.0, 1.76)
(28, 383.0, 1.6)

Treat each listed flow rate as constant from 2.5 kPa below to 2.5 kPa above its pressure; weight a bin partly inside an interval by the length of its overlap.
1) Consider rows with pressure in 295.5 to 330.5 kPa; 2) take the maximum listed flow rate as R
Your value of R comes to 1.6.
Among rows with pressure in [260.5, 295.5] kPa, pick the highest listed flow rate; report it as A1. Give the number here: 1.5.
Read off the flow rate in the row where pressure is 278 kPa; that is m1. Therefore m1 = 1.41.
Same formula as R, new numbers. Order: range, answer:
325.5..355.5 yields 1.79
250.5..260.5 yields 1.42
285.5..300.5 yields 1.39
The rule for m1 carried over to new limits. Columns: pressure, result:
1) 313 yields 1.37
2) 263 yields 1.44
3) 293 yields 1.38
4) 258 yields 1.42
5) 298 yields 1.33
